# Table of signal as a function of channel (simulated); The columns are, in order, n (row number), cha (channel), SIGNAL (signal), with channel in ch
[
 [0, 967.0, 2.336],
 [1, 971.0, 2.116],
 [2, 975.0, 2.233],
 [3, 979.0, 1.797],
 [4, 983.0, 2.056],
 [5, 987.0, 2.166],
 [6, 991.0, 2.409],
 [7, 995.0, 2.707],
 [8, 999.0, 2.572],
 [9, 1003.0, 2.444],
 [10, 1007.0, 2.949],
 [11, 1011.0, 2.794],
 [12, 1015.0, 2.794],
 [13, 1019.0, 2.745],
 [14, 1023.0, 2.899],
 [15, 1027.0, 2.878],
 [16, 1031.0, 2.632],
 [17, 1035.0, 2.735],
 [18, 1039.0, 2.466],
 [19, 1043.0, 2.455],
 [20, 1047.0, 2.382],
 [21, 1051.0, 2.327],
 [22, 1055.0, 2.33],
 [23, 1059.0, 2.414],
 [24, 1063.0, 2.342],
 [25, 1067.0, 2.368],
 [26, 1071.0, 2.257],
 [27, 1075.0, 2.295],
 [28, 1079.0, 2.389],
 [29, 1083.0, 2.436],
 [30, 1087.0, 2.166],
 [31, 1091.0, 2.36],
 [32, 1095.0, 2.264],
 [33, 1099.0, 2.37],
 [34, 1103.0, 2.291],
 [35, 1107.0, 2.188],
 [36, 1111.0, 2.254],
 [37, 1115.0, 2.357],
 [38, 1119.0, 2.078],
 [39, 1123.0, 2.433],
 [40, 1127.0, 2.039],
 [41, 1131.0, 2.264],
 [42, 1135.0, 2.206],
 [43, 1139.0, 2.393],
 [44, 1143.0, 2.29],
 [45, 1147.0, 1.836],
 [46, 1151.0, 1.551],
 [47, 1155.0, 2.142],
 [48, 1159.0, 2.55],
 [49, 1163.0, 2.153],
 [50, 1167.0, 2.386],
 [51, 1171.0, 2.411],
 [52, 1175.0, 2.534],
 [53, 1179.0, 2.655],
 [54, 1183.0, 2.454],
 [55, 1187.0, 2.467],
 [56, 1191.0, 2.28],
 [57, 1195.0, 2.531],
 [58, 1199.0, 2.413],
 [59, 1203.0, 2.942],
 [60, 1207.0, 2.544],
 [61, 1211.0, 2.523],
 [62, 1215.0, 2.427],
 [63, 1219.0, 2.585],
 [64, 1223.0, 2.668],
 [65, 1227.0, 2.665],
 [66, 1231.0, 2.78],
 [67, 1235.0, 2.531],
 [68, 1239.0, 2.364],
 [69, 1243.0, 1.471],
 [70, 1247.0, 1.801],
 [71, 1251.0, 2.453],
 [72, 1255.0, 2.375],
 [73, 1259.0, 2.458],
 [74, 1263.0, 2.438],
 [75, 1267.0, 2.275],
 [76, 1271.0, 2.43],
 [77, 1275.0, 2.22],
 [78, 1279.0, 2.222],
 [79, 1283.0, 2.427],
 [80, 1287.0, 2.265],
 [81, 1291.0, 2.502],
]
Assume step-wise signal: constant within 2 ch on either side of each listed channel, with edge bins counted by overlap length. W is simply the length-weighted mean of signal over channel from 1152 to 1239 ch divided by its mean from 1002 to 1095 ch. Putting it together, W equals 1.0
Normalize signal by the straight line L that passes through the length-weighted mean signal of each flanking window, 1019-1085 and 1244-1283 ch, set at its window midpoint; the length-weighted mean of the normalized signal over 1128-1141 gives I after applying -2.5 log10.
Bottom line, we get 0.06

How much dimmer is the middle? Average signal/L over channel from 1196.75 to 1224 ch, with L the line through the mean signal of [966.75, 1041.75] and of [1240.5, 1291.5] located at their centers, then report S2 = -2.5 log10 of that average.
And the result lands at -0.12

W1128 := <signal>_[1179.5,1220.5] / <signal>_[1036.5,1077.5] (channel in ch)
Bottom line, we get 1.06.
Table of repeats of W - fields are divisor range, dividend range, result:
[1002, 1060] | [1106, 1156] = 0.82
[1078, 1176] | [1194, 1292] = 1.07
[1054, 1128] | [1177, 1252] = 1.07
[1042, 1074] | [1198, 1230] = 1.11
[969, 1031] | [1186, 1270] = 0.97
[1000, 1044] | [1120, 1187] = 0.84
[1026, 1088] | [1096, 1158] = 0.90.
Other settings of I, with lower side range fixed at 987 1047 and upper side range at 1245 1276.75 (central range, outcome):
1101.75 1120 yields 0.127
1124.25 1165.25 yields 0.151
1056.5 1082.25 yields 0.101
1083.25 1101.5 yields 0.108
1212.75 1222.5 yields -0.073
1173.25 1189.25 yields -0.046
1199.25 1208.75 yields -0.129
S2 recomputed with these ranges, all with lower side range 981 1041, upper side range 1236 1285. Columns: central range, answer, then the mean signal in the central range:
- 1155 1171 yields 0.024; 2.34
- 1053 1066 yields 0.081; 2.36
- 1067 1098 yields 0.088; 2.32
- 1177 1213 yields -0.084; 2.53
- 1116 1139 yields 0.101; 2.23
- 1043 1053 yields 0.083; 2.37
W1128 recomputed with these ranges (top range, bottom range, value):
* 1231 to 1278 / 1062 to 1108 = 0.98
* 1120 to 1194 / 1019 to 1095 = 0.93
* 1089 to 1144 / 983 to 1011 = 0.90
